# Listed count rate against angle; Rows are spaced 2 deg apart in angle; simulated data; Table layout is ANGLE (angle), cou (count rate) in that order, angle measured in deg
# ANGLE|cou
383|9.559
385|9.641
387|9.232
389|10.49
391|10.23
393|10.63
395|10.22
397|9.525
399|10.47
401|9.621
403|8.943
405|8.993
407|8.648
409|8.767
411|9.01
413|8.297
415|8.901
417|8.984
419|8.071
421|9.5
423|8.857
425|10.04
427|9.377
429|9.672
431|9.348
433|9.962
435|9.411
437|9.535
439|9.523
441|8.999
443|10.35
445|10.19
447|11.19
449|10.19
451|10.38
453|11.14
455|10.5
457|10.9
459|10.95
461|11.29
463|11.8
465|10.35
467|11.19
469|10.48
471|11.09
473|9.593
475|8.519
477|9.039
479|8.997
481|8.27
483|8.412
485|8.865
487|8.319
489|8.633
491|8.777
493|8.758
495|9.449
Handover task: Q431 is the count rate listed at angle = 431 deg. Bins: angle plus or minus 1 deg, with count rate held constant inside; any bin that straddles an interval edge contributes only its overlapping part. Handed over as 9.348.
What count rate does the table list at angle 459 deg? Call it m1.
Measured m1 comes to 10.95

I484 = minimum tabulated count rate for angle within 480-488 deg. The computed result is 8.27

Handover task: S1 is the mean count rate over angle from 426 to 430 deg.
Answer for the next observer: 9.52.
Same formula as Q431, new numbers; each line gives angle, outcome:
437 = 9.535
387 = 9.232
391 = 10.23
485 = 8.865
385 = 9.641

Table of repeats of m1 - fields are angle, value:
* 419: 8.071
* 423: 8.857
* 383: 9.559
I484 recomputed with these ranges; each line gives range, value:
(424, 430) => 9.377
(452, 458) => 10.5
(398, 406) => 8.943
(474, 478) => 8.519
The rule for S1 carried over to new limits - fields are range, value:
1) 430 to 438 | 9.56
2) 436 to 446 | 9.72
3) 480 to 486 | 8.52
